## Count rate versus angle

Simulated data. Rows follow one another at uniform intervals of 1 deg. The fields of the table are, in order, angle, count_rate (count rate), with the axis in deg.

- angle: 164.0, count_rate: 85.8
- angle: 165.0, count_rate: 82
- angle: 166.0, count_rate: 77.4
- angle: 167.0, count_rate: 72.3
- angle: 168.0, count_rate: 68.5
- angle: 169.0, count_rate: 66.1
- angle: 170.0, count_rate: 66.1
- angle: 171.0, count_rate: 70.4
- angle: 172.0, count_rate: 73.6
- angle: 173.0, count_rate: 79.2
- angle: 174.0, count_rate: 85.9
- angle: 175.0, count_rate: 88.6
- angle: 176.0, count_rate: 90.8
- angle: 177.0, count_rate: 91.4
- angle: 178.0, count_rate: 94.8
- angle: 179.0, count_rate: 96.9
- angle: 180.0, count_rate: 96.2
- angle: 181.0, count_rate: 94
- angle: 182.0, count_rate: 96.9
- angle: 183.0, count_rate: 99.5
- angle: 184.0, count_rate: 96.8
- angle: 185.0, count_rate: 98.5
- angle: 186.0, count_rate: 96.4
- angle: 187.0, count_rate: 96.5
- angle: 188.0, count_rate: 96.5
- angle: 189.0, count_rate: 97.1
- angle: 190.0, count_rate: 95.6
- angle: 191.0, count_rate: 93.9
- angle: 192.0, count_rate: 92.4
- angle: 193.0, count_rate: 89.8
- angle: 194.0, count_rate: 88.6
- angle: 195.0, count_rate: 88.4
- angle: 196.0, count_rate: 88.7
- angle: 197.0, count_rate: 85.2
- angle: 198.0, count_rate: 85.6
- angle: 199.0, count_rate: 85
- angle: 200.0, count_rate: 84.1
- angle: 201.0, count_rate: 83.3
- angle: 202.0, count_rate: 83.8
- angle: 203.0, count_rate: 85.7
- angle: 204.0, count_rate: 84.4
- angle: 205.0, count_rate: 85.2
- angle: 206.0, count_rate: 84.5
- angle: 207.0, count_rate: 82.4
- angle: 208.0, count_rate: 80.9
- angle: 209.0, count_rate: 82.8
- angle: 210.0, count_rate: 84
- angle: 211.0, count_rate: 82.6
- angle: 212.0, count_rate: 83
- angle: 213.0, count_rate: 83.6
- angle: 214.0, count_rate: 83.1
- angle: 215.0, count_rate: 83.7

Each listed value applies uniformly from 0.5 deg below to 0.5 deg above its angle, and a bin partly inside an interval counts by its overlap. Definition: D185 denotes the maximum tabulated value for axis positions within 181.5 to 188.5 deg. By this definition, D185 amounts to 99.5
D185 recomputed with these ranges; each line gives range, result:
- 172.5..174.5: 85.9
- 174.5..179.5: 96.9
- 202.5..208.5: 85.7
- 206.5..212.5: 84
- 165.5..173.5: 79.2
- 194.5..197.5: 88.7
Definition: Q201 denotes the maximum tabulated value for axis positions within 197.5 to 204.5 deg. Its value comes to 85.7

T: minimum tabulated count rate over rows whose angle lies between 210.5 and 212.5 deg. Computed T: 82.6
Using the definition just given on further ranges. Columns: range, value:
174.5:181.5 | 88.6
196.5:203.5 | 83.3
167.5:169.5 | 66.1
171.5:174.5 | 73.6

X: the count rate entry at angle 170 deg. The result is 66.1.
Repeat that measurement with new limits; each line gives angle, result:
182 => 96.9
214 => 83.1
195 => 88.4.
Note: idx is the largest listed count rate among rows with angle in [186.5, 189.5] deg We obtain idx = 97.1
